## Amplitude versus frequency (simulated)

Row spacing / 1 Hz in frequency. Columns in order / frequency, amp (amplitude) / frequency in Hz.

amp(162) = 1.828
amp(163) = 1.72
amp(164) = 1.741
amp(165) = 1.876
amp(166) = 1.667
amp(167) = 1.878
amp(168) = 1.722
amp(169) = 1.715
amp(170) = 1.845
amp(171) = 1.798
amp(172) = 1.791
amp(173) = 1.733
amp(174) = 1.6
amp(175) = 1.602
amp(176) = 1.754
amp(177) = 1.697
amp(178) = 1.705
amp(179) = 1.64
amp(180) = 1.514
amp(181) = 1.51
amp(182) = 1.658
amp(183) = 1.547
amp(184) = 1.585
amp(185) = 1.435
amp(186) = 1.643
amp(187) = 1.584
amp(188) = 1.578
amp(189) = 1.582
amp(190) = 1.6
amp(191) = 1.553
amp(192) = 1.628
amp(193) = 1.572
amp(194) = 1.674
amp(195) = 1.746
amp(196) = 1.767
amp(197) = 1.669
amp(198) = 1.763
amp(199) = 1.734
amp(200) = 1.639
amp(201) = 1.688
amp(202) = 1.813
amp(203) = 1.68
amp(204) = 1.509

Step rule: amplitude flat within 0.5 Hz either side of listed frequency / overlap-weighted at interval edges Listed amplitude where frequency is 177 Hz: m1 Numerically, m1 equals 1.697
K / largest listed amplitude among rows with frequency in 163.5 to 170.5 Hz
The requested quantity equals 1.878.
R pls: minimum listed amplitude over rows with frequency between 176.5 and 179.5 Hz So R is 1.64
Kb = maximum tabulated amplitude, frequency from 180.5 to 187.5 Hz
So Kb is 1.658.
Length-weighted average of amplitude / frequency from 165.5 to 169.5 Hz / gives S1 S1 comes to 1.75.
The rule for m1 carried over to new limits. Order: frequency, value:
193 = 1.572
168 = 1.722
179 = 1.64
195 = 1.746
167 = 1.878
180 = 1.514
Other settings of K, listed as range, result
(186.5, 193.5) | 1.628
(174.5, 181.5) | 1.754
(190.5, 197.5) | 1.767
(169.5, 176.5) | 1.845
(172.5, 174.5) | 1.733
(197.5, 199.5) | 1.763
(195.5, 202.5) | 1.813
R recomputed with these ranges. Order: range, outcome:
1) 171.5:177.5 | 1.6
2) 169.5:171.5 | 1.798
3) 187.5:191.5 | 1.553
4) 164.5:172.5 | 1.667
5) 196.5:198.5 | 1.669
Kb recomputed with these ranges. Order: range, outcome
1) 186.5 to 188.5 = 1.584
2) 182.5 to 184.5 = 1.585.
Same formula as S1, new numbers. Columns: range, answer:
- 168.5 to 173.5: 1.78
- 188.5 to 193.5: 1.59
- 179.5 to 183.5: 1.56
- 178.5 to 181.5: 1.55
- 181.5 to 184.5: 1.6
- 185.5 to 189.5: 1.6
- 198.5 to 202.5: 1.72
